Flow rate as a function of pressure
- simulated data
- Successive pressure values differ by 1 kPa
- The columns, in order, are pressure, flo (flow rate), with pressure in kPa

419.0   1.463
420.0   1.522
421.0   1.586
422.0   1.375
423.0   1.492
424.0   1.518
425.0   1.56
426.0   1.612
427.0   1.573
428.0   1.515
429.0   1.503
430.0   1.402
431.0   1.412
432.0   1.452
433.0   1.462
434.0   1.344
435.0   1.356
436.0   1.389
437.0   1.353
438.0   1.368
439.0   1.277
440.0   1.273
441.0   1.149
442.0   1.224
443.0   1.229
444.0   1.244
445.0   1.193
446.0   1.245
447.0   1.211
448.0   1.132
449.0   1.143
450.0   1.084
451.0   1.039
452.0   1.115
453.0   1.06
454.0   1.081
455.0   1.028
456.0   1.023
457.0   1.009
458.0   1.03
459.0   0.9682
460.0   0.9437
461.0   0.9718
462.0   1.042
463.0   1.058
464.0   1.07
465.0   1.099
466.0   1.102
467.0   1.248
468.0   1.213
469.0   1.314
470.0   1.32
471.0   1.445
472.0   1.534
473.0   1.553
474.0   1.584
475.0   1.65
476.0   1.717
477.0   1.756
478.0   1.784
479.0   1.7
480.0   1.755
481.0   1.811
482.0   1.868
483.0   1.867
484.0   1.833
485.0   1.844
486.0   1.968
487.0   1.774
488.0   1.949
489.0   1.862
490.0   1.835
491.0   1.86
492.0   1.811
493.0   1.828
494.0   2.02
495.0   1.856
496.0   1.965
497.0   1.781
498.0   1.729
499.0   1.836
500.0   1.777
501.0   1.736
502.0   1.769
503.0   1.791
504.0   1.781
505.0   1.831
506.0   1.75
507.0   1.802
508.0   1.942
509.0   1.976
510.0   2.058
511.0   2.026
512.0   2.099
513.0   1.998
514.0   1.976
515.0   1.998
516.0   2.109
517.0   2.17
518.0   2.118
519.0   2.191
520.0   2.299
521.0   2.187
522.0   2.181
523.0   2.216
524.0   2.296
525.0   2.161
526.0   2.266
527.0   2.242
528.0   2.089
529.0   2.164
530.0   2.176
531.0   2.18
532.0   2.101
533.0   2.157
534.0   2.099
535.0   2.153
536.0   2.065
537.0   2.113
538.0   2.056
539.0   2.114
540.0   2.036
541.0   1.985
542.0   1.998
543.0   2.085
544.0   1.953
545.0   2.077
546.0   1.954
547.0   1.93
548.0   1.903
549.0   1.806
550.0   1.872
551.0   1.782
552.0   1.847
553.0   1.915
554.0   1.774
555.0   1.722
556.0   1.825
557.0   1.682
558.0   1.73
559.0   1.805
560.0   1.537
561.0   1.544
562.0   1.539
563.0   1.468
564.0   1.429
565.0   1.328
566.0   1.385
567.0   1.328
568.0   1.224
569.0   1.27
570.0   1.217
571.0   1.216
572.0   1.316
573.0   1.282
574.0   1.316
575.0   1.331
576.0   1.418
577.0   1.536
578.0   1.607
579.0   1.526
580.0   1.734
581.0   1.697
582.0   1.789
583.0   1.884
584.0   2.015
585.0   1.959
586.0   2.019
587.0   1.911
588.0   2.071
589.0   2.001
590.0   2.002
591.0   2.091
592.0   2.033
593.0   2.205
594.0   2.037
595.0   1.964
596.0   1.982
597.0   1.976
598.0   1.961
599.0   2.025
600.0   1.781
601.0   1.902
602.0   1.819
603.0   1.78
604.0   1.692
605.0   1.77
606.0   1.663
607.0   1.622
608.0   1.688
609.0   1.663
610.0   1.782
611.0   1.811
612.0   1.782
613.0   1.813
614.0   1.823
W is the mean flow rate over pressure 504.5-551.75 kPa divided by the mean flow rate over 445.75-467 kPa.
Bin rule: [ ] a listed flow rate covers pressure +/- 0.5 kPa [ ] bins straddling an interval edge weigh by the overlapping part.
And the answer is 1.92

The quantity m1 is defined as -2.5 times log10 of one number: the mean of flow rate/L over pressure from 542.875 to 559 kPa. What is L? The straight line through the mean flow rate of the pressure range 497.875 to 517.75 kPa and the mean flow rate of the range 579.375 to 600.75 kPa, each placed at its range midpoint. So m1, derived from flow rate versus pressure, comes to 0.044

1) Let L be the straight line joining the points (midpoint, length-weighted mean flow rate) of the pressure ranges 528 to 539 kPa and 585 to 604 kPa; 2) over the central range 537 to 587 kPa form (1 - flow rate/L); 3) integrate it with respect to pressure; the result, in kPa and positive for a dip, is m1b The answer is 8.7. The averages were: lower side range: 2.12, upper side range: 1.97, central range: 1.7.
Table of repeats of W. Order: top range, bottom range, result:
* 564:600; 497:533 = 0.84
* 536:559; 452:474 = 1.66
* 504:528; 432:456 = 1.70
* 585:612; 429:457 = 1.53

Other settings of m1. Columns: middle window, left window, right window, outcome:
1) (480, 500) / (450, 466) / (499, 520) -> -0.16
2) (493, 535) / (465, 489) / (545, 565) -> -0.20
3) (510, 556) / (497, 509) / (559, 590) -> -0.20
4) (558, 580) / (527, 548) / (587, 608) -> 0.36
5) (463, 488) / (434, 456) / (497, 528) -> 0.00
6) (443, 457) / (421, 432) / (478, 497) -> 0.41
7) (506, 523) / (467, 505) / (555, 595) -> -0.20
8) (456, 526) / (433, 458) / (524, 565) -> -0.12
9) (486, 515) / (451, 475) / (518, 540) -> -0.09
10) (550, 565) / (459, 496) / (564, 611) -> 0.00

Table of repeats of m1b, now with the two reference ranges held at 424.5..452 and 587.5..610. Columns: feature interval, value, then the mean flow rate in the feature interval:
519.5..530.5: -3.9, 2.21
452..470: 4.1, 1.08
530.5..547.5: -3.9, 2.06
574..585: 1.1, 1.65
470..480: -1.2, 1.63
